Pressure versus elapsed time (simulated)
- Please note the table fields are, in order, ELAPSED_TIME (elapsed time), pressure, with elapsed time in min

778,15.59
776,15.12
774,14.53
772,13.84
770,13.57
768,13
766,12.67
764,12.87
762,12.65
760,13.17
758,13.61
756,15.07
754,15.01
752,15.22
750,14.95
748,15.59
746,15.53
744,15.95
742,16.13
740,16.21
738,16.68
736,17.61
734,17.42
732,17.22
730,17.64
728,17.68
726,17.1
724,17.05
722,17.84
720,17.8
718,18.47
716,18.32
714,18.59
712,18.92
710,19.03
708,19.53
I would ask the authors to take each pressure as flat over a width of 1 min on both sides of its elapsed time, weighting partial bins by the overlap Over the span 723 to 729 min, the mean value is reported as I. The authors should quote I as 17.3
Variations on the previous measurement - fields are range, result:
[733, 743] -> 16.8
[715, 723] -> 18.1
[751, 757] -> 15.1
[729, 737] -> 17.5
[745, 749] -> 15.6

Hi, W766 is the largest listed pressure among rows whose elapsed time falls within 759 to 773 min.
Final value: 13.84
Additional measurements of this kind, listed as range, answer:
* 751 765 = 15.22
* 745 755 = 15.59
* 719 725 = 17.84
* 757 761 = 13.61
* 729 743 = 17.64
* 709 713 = 19.03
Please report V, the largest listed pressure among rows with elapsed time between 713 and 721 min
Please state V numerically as 18.59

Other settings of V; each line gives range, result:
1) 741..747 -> 16.13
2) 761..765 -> 12.87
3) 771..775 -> 14.53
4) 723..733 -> 17.68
